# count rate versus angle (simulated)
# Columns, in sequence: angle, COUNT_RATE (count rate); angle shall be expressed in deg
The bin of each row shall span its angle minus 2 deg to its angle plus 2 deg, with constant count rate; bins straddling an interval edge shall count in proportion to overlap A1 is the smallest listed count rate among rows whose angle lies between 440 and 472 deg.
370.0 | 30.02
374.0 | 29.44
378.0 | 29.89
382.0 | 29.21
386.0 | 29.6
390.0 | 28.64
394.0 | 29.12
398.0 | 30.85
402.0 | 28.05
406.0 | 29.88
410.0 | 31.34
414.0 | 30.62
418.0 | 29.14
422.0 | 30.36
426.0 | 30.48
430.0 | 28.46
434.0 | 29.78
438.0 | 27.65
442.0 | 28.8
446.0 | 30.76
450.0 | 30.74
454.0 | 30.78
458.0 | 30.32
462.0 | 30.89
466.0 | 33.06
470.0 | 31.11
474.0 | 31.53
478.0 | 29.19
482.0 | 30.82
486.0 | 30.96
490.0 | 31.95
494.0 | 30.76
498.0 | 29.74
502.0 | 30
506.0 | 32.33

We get 28.8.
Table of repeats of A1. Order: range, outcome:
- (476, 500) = 29.19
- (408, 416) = 30.62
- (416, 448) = 27.65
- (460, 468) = 30.89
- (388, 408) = 28.05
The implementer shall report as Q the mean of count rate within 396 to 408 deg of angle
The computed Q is 29.6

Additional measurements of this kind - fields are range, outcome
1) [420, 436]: 29.8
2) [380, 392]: 29.2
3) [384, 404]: 29.3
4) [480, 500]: 30.8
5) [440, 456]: 30.3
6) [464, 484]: 31.1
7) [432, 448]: 29.2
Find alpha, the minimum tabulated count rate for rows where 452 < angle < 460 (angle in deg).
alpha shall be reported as 30.32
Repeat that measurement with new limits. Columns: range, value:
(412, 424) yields 29.14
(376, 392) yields 28.64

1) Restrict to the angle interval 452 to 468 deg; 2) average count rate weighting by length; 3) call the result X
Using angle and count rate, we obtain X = 31.3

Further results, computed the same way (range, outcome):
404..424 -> 30.3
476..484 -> 30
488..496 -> 31.4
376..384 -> 29.6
